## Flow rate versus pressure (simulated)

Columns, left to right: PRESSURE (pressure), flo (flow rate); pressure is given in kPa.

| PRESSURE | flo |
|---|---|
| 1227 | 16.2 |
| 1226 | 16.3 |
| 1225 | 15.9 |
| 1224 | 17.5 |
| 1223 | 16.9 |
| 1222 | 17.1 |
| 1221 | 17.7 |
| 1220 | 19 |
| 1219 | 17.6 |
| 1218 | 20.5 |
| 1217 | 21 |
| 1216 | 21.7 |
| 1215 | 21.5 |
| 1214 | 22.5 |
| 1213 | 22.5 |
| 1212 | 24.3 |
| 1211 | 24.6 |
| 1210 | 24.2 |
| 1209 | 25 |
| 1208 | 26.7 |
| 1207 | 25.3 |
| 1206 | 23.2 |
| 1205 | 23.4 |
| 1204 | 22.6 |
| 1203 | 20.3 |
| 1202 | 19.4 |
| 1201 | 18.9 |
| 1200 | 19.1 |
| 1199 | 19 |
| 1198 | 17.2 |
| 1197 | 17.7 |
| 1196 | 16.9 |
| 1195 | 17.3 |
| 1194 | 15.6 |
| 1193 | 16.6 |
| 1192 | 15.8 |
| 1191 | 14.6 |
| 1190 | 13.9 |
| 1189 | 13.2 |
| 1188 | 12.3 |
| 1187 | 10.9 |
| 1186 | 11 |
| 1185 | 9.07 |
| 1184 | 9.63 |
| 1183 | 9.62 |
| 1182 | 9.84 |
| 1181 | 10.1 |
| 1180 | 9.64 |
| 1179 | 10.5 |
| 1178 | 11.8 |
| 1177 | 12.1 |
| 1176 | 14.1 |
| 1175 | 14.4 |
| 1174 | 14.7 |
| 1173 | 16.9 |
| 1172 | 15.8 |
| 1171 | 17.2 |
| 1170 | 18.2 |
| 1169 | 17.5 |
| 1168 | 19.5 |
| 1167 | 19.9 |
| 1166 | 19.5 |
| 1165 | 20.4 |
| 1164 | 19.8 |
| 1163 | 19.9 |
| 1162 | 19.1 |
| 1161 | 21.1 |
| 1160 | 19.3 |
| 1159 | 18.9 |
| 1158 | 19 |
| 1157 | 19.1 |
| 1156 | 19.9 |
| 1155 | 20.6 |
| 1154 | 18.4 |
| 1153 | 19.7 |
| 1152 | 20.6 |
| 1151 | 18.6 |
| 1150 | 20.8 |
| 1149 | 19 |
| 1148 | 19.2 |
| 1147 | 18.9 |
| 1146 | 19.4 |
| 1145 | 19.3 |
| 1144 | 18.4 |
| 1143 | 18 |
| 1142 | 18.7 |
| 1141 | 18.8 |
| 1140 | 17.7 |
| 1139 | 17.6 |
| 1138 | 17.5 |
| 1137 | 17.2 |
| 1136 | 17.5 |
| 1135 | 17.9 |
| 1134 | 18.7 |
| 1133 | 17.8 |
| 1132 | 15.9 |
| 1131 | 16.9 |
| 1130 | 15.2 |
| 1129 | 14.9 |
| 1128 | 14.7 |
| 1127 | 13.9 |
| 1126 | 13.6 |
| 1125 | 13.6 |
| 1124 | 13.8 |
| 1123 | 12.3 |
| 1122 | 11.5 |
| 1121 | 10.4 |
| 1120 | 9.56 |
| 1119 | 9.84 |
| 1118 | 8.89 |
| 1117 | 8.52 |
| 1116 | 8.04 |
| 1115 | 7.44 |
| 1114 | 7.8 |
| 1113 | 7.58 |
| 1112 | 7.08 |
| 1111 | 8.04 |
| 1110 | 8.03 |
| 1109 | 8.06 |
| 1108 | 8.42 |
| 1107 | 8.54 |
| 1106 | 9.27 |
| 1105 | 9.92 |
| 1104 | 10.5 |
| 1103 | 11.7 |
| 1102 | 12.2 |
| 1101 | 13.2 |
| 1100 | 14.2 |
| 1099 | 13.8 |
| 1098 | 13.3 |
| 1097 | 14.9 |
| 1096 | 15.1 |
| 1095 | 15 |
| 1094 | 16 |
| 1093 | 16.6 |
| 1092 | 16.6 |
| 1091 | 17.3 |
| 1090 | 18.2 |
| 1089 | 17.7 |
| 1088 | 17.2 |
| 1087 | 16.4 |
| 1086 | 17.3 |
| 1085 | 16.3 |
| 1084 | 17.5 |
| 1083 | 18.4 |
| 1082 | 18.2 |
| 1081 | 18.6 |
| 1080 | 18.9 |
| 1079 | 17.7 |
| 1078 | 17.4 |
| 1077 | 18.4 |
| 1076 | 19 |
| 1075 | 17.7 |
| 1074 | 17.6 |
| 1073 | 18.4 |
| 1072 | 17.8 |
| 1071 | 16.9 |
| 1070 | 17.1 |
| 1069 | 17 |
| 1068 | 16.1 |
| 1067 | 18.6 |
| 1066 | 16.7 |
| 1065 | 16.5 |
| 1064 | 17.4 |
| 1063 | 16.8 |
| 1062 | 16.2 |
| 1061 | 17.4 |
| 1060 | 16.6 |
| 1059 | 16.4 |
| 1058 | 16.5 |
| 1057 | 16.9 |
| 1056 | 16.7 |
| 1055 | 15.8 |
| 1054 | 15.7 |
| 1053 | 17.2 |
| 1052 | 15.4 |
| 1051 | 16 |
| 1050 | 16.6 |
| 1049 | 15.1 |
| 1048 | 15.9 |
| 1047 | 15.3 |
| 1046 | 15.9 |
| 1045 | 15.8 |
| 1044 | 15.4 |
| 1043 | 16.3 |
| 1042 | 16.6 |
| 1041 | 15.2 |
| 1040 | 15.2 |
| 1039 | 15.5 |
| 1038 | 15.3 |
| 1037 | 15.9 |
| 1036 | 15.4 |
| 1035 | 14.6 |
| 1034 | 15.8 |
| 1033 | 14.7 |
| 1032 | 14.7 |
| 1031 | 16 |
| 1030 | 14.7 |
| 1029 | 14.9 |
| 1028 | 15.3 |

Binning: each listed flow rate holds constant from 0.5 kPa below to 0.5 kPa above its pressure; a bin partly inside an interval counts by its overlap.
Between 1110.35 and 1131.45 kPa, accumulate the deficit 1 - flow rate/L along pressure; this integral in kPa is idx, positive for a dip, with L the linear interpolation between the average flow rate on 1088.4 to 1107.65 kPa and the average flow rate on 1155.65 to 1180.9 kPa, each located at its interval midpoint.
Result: 5.5 kPa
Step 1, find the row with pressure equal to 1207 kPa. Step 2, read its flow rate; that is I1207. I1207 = 25.3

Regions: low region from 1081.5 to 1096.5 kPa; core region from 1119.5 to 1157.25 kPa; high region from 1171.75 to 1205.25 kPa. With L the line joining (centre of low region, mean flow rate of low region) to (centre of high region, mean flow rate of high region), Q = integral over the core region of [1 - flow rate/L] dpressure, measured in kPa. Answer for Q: -2.8 kPa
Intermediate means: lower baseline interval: 16.9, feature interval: 17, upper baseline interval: 14.7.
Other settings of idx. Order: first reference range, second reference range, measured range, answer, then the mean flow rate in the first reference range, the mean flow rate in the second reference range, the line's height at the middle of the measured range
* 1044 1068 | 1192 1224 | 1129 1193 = 8.3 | 16.4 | 20.4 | 19.1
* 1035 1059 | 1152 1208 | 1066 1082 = -1.7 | 15.9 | 16.8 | 16.1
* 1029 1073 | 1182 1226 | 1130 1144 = -0.3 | 16.1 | 18.2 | 17.3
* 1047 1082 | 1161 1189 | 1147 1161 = -4.1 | 17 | 14.7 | 15.1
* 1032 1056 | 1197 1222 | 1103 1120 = 8.9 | 15.7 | 21.4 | 18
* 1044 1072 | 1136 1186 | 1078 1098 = -0.4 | 16.5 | 17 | 16.6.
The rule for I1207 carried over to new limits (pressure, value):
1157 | 19.1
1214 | 22.5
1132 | 15.9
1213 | 22.5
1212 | 24.3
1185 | 9.07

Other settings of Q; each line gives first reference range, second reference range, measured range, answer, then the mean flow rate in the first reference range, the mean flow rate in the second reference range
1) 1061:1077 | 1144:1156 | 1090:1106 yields 3.6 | 17.4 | 19.5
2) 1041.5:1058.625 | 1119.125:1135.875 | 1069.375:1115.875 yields 2.6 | 16.1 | 14.4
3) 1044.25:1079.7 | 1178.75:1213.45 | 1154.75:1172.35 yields -2.1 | 16.8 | 17.2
